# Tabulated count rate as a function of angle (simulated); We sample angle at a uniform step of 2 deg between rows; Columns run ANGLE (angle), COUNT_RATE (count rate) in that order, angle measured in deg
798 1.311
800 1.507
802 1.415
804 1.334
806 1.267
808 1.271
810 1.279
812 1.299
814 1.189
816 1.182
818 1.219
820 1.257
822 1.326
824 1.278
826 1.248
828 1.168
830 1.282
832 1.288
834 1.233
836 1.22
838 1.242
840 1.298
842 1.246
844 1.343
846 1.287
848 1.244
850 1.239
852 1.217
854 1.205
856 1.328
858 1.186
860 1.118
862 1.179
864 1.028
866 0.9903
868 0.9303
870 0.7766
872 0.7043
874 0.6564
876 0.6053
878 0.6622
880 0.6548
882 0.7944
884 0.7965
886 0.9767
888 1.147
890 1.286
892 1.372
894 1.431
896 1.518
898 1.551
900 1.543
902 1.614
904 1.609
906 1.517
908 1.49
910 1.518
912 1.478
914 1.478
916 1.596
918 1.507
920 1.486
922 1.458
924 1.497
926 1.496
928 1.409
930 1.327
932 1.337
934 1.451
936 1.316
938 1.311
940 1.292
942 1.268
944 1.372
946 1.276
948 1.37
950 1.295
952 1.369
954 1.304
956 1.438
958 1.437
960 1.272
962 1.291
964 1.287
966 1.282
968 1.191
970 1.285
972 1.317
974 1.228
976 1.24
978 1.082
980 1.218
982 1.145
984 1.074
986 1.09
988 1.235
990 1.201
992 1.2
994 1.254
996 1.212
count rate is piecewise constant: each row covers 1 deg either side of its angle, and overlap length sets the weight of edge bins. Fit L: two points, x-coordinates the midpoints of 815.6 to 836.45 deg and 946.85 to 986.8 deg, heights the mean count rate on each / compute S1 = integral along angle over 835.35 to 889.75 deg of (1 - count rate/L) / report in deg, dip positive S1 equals 9.10 deg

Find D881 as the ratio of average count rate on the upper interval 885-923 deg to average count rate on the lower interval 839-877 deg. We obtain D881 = 1.34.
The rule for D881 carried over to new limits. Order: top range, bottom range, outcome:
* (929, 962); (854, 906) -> 1.21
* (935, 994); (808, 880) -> 1.11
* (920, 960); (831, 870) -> 1.15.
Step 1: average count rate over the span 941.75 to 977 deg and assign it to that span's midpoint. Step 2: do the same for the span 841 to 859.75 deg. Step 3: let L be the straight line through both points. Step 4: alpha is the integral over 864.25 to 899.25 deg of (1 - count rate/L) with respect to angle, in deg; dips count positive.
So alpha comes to 7.50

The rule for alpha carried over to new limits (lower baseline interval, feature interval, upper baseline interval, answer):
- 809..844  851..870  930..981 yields 2.30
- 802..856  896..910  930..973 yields -2.71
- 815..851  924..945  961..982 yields -2.07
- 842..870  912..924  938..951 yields -2.22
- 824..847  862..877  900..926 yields 5.84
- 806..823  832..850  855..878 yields -2.80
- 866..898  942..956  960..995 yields -2.34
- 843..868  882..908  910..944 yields -0.52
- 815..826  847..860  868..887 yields -3.65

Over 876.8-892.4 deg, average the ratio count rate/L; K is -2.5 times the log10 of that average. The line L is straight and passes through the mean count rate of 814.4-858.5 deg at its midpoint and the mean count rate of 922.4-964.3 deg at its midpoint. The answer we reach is 0.351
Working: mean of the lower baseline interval 1.25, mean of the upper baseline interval 1.36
